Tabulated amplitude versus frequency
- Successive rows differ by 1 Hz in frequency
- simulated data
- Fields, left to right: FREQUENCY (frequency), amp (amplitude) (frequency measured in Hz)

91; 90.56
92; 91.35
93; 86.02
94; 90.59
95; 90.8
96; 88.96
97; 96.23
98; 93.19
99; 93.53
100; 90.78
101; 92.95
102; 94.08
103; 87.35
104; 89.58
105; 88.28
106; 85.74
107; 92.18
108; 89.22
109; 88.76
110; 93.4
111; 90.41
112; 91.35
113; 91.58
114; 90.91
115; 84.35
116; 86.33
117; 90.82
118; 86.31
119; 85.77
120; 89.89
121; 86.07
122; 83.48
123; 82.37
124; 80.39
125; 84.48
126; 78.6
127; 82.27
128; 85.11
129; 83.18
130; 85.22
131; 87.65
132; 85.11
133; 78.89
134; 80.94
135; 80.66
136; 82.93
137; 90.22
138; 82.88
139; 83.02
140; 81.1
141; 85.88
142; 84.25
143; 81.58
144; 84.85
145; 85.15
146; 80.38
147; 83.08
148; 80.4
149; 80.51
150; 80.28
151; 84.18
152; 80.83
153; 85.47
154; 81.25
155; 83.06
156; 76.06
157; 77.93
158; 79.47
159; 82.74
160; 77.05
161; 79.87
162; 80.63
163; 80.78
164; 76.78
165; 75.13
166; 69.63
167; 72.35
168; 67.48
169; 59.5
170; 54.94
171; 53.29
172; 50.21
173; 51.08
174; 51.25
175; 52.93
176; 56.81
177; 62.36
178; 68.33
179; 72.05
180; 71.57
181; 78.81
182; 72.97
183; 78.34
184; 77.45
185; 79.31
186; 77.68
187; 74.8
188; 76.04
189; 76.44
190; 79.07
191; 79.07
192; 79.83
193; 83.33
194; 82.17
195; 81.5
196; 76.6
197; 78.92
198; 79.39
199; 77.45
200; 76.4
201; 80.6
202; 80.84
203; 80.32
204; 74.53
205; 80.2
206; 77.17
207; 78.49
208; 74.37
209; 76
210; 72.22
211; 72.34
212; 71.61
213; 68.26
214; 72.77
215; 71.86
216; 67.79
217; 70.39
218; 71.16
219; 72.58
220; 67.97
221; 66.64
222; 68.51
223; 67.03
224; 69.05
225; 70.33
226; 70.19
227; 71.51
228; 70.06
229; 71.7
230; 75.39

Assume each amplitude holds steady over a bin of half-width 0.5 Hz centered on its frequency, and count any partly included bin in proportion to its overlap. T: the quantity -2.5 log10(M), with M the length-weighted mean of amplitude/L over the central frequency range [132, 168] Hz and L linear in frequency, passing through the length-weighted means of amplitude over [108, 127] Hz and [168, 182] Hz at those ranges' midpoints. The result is -0.123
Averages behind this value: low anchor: 86.9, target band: 80.7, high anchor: 61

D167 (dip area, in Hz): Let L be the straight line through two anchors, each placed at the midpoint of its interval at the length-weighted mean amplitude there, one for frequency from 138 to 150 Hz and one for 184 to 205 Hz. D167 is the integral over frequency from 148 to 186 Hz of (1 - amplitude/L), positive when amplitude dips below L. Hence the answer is 4.1 Hz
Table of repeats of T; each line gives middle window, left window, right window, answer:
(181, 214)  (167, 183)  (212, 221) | -0.16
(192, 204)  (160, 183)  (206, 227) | -0.15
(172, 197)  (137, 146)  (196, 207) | 0.11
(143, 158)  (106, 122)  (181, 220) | 0.03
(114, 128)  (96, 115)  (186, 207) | 0.05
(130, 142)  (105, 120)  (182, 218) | 0.03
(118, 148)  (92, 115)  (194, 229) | 0.03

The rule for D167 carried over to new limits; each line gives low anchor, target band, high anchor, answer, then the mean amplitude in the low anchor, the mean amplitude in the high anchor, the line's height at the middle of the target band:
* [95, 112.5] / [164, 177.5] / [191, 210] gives 3.6 Hz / 90.9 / 78.6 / 82.4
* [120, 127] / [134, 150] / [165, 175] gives -2.0 Hz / 83.1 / 59.4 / 73.6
